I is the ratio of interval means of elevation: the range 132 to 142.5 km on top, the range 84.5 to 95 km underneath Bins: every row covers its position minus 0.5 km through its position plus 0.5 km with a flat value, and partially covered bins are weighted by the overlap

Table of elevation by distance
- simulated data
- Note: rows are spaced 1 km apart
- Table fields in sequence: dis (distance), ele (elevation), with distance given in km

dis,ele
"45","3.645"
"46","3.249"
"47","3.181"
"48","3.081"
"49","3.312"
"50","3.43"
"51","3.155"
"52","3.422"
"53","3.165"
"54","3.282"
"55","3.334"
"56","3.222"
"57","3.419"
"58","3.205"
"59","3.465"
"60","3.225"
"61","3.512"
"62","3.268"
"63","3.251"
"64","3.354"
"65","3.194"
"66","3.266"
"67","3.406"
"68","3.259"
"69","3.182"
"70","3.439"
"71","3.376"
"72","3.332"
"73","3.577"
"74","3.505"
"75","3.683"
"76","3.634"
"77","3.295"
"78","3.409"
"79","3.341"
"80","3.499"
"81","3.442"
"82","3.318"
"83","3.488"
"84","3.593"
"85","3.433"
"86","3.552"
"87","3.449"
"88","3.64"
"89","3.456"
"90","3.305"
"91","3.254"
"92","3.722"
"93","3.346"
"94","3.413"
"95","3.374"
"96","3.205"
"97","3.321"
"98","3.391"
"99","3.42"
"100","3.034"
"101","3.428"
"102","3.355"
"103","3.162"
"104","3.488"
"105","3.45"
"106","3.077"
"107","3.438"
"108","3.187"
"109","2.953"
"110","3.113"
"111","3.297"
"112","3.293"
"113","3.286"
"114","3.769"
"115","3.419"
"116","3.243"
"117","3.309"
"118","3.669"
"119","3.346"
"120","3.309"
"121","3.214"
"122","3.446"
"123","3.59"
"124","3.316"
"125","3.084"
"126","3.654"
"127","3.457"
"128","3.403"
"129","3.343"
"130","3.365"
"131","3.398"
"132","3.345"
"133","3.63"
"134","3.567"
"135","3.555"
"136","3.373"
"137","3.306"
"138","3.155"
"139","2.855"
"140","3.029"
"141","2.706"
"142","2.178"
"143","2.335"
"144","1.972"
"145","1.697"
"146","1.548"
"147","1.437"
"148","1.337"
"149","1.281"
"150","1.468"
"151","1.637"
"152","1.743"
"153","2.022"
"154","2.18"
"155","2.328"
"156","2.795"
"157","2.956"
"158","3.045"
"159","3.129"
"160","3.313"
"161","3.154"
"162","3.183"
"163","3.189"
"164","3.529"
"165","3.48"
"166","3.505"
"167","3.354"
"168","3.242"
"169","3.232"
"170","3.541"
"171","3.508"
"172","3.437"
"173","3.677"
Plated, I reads 0.9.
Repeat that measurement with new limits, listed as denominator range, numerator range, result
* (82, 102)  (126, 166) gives 0.81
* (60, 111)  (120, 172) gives 0.86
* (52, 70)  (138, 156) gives 0.62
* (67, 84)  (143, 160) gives 0.61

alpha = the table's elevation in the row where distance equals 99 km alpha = 3.42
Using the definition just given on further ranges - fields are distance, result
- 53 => 3.165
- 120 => 3.309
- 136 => 3.373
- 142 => 2.178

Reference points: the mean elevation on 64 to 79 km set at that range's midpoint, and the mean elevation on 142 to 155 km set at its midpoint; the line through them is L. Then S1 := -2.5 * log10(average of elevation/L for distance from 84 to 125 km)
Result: -0.25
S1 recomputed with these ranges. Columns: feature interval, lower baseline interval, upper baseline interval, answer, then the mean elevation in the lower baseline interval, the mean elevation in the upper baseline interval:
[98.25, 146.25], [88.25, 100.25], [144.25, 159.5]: -0.177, 3.37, 2.04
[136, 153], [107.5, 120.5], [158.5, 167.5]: 0.476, 3.32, 3.32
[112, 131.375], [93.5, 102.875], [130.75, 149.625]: -0.167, 3.32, 2.6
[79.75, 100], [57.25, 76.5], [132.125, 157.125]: -0.110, 3.38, 2.41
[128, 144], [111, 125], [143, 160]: -0.157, 3.39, 2.08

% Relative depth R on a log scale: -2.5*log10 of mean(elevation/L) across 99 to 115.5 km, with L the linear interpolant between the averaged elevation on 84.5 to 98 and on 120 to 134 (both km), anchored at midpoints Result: 0.04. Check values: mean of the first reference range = 3.42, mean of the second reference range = 3.41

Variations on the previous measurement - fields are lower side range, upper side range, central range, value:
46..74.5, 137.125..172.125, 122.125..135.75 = -0.21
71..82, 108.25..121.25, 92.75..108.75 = 0.02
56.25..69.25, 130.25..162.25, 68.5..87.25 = -0.09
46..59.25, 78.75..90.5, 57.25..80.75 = 0.00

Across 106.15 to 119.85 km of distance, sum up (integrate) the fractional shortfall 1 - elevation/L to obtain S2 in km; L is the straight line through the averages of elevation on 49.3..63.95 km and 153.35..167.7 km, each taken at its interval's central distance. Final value -0.6 km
